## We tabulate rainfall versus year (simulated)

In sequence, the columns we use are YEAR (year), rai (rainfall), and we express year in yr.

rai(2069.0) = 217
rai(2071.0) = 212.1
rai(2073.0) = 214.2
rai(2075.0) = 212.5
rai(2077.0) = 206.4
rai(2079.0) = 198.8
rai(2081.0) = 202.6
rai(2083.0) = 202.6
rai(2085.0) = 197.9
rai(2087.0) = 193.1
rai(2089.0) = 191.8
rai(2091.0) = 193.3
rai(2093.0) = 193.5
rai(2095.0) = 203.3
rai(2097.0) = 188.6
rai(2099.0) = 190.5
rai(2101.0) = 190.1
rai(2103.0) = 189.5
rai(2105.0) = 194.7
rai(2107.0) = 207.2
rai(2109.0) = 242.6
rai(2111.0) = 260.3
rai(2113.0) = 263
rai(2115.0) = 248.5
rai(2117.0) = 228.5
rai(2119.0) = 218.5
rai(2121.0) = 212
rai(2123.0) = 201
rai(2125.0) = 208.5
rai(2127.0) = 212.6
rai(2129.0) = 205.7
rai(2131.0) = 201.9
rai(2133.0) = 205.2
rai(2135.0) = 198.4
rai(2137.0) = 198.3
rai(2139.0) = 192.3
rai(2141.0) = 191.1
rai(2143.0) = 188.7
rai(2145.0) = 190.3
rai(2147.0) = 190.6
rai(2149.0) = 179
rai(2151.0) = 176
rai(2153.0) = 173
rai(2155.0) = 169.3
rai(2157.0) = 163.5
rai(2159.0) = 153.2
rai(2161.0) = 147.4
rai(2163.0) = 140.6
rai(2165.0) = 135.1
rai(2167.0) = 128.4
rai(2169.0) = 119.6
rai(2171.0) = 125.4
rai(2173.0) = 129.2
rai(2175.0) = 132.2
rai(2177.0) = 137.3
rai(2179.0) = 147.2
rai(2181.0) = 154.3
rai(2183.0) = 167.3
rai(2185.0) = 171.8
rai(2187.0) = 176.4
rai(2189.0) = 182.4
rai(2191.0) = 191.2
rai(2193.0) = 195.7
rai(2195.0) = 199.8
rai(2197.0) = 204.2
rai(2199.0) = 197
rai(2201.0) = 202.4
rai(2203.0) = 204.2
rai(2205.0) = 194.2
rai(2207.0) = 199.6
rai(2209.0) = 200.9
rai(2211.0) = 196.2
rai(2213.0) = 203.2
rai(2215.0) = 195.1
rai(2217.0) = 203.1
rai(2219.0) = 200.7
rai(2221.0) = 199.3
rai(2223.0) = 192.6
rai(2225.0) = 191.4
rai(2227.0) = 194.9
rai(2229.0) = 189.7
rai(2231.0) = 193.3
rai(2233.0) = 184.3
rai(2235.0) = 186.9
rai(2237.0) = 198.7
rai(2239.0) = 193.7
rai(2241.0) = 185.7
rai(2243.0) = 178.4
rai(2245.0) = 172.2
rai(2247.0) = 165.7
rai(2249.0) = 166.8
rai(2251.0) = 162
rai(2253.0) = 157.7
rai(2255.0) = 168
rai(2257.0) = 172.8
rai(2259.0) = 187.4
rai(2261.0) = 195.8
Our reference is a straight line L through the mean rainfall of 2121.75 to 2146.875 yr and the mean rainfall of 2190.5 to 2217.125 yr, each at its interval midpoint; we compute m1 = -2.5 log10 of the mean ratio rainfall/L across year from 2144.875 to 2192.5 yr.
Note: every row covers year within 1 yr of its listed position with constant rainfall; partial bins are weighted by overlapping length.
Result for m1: 0.26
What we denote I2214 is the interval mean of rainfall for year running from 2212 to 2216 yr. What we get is 199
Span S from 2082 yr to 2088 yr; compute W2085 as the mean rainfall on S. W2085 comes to 198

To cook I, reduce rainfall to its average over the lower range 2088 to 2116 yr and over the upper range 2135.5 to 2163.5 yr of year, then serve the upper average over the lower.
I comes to 0.83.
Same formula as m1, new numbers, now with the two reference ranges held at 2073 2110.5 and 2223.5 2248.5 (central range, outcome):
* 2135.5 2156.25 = 0.06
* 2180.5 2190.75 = 0.11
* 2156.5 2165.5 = 0.29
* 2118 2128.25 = -0.07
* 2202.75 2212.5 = -0.06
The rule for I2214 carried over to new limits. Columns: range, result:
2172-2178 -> 133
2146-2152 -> 182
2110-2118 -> 250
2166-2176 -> 127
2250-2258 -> 165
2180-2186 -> 164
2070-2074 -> 213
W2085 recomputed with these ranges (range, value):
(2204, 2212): 198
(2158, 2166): 144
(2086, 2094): 193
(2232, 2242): 190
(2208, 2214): 200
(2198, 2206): 199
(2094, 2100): 194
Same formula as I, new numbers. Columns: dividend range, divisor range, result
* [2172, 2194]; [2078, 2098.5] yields 0.83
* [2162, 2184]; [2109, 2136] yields 0.62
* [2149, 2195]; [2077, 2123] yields 0.75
